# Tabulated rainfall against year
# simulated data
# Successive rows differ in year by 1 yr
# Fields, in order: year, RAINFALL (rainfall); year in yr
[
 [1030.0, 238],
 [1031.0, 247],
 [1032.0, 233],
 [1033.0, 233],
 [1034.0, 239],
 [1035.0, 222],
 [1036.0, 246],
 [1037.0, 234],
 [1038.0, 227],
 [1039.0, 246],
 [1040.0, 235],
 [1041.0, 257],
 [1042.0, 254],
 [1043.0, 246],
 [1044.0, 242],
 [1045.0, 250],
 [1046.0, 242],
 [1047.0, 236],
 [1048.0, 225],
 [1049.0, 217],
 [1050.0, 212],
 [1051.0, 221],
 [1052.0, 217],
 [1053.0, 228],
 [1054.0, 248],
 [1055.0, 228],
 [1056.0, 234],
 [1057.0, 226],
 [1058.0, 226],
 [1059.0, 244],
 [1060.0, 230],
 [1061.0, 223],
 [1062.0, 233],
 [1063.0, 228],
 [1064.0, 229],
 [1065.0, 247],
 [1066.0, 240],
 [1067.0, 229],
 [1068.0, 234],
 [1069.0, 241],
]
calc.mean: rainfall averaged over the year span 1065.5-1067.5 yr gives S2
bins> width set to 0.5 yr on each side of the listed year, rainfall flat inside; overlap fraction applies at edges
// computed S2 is 234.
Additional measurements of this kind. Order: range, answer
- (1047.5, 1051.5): 219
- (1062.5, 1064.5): 228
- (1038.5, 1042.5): 248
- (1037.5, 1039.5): 236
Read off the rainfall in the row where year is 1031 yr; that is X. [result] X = 247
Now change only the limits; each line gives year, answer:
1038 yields 227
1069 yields 241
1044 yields 242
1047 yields 236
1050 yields 212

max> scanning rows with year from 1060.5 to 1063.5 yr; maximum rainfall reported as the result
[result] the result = 233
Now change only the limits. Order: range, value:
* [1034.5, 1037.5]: 246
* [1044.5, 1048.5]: 250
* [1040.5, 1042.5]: 257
